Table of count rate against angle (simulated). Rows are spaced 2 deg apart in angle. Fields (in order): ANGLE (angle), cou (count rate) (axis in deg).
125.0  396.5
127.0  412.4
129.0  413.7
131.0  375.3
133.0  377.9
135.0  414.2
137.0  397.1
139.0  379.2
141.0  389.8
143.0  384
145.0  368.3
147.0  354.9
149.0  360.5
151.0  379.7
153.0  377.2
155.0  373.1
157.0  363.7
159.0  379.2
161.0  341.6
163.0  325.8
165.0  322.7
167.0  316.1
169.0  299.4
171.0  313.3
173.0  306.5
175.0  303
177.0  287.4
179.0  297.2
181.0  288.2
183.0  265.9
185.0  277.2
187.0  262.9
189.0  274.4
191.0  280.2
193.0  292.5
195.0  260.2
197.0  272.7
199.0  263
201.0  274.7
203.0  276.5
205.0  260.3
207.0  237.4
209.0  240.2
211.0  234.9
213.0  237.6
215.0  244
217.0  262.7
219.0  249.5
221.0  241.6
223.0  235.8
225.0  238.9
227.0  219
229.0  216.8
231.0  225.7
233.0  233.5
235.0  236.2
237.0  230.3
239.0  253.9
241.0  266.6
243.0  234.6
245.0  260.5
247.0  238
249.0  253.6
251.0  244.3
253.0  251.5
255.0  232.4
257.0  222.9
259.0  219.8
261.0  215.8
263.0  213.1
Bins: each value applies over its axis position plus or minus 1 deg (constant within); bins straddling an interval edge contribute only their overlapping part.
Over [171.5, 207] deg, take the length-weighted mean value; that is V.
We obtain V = 278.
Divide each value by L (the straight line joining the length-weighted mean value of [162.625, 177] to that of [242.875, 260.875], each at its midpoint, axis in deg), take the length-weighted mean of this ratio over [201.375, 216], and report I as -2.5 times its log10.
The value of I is 0.12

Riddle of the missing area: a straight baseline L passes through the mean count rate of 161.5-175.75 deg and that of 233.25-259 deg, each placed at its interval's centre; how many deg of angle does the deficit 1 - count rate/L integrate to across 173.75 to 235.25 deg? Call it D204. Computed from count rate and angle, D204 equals 5.0 deg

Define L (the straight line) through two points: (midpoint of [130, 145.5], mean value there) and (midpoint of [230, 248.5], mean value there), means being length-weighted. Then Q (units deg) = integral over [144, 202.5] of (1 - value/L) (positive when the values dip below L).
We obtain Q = 4.2 deg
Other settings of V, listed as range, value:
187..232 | 252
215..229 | 240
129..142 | 391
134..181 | 348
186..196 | 274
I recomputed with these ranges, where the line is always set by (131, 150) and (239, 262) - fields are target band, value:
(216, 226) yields 0.13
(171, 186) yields 0.14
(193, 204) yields 0.13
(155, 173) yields 0.06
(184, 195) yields 0.15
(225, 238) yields 0.16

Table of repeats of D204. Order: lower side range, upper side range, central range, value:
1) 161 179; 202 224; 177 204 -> 0.4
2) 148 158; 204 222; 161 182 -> 1.6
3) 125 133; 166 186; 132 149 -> -0.4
